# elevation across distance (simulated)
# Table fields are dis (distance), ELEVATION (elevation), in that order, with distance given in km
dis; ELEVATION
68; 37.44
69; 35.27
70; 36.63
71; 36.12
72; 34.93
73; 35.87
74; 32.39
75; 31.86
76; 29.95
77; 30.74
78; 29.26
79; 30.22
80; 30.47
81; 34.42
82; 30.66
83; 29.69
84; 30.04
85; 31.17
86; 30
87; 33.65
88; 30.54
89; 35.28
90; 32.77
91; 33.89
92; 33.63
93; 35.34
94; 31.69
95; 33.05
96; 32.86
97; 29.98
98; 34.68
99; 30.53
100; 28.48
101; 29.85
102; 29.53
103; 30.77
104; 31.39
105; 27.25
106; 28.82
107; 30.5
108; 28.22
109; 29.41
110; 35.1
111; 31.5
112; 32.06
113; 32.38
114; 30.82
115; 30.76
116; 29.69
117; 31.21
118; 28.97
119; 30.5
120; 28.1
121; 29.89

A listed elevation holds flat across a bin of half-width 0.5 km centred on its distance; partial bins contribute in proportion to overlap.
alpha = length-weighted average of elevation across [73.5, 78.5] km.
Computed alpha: 30.8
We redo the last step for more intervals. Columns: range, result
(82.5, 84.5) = 29.9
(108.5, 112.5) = 32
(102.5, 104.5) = 31.1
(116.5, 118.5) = 30.1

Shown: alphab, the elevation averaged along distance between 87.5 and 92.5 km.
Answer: 33.2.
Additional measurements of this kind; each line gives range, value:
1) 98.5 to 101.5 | 29.6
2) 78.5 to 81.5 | 31.7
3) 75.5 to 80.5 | 30.1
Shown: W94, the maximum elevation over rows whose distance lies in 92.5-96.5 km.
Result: 35.34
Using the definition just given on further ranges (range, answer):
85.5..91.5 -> 35.28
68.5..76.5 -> 36.63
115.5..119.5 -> 31.21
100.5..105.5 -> 31.39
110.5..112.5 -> 32.06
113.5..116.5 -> 30.82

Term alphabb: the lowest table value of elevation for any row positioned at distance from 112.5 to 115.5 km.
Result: 30.76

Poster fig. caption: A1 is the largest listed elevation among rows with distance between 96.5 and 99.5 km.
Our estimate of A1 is 34.68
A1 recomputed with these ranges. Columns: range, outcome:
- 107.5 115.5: 35.1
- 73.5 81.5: 34.42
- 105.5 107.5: 30.5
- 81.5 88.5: 33.65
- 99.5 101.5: 29.85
